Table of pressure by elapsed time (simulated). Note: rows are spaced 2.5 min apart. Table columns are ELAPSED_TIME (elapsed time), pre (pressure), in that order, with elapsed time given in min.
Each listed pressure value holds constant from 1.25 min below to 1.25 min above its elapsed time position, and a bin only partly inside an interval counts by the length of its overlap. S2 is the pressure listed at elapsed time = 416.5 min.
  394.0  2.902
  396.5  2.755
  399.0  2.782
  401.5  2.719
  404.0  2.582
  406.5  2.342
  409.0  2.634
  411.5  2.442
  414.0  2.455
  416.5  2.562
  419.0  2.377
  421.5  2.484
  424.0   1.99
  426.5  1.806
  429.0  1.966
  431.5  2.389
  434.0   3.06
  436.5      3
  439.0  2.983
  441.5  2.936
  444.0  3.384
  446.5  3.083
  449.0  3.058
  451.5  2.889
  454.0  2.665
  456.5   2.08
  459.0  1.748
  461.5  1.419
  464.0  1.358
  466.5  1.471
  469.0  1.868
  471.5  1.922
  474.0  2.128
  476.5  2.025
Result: 2.562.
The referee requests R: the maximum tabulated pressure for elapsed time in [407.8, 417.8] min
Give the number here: 2.634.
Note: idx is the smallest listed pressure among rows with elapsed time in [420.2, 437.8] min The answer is 1.806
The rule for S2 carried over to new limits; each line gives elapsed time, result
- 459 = 1.748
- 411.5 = 2.442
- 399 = 2.782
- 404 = 2.582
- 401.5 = 2.719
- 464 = 1.358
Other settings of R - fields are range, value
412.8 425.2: 2.562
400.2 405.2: 2.719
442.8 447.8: 3.384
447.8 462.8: 3.058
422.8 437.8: 3.06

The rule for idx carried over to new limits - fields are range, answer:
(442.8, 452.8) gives 2.889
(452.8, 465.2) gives 1.358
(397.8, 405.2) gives 2.582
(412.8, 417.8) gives 2.455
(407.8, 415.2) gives 2.442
